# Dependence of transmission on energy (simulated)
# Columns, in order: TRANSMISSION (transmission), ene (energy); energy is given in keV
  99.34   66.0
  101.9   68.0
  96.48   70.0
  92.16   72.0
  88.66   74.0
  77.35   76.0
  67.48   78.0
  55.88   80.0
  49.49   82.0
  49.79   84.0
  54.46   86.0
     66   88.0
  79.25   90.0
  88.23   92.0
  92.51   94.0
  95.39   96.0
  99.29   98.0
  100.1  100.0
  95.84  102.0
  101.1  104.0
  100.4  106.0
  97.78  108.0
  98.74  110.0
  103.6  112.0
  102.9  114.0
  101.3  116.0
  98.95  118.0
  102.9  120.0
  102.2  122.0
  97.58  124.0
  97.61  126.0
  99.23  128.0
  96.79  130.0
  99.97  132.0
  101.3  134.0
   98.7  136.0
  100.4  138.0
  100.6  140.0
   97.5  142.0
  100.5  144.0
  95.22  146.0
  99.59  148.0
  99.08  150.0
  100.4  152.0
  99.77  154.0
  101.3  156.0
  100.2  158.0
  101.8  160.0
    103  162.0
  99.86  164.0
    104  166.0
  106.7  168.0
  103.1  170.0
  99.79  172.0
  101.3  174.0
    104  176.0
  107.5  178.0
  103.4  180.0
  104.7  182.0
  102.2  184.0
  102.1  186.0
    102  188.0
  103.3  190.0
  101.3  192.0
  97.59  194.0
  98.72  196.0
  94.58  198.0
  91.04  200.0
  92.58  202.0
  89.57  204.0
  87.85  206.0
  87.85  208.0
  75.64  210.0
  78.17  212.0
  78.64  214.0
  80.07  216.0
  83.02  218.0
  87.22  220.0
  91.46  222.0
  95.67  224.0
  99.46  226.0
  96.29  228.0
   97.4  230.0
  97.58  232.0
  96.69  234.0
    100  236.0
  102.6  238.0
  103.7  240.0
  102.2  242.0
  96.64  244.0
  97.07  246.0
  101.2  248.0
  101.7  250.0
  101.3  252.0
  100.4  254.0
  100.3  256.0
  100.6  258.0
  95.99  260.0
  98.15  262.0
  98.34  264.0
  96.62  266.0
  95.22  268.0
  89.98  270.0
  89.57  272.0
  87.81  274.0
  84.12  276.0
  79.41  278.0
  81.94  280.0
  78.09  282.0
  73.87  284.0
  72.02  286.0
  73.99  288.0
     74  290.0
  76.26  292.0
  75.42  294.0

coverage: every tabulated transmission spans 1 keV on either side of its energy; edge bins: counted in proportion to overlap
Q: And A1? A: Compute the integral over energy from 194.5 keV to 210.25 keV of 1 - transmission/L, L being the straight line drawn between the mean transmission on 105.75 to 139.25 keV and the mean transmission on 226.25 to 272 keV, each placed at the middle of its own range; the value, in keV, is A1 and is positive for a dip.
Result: 1.3 keV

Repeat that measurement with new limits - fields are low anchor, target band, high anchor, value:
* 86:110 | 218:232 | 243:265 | 0.54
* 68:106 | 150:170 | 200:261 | -3.17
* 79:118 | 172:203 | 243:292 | -4.27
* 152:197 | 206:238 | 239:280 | 2.74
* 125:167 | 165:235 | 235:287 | 0.99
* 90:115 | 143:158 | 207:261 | -0.51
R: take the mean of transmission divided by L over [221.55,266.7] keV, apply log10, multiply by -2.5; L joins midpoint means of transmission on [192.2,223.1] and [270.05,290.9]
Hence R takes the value -0.18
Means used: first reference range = 88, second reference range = 80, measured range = 98.9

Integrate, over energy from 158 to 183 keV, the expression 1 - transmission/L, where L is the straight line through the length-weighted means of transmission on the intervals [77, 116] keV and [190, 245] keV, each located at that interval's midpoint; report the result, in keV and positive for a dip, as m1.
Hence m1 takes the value -3.8 keV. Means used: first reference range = 84.6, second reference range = 92.9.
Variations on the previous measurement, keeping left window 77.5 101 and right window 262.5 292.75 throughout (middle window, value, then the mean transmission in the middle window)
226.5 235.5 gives -1.7 keV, 97.3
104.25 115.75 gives -3.8 keV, 101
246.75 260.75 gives -3.0 keV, 100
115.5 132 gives -4.9 keV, 99.5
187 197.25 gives -2.7 keV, 100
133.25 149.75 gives -4.6 keV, 99.2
